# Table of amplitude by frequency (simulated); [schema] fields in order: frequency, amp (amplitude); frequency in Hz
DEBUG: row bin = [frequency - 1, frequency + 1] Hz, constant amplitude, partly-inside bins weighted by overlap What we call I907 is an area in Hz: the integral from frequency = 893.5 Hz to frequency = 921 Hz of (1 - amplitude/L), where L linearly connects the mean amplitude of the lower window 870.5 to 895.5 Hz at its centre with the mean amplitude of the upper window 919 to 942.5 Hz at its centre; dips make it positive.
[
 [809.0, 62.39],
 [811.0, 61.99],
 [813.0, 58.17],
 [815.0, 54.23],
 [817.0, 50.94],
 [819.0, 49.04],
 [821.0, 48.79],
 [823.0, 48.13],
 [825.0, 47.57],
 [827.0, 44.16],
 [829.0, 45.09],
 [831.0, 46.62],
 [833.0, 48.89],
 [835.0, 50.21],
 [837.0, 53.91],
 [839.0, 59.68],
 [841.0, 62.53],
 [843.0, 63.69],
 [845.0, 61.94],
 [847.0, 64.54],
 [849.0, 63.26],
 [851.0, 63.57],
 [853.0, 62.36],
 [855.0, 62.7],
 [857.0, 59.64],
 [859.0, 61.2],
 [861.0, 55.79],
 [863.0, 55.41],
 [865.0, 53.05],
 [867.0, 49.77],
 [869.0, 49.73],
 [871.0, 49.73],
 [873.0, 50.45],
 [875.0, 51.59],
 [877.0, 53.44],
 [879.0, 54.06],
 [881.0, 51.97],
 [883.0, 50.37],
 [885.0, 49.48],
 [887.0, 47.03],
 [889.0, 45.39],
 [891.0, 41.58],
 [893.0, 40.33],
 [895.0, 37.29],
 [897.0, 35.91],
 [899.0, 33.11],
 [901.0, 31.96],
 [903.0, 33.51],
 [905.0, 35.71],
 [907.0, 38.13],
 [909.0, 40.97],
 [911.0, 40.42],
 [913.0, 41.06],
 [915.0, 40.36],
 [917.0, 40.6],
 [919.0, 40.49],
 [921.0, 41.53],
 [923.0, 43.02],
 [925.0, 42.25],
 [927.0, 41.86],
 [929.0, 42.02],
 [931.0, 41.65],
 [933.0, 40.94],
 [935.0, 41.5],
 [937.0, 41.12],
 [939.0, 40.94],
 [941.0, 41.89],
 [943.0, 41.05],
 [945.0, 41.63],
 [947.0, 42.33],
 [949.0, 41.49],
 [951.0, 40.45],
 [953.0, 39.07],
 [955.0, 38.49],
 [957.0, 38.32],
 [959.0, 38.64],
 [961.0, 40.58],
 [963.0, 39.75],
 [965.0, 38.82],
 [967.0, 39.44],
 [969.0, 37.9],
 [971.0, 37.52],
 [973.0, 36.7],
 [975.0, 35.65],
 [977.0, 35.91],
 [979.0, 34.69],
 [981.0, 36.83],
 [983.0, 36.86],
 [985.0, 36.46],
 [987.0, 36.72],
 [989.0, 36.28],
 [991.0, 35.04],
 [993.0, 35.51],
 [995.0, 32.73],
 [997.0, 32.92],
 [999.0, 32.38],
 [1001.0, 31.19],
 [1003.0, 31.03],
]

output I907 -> 4.2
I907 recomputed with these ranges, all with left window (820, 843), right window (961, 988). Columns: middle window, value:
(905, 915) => 0.9 Hz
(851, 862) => -2.7 Hz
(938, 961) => -0.4 Hz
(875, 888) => -1.4 Hz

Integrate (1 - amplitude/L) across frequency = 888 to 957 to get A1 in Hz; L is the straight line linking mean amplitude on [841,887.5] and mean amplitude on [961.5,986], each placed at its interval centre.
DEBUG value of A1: 8.7 Hz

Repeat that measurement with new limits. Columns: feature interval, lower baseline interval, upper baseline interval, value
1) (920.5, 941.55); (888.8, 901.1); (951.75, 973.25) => -1.8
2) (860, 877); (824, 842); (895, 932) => -2.3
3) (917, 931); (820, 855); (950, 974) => 0.7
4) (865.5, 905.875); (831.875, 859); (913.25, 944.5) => 5.1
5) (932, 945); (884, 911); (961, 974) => -0.8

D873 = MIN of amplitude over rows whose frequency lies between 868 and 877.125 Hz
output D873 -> 49.73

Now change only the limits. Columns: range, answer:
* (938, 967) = 38.32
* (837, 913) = 31.96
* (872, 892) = 41.58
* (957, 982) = 34.69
